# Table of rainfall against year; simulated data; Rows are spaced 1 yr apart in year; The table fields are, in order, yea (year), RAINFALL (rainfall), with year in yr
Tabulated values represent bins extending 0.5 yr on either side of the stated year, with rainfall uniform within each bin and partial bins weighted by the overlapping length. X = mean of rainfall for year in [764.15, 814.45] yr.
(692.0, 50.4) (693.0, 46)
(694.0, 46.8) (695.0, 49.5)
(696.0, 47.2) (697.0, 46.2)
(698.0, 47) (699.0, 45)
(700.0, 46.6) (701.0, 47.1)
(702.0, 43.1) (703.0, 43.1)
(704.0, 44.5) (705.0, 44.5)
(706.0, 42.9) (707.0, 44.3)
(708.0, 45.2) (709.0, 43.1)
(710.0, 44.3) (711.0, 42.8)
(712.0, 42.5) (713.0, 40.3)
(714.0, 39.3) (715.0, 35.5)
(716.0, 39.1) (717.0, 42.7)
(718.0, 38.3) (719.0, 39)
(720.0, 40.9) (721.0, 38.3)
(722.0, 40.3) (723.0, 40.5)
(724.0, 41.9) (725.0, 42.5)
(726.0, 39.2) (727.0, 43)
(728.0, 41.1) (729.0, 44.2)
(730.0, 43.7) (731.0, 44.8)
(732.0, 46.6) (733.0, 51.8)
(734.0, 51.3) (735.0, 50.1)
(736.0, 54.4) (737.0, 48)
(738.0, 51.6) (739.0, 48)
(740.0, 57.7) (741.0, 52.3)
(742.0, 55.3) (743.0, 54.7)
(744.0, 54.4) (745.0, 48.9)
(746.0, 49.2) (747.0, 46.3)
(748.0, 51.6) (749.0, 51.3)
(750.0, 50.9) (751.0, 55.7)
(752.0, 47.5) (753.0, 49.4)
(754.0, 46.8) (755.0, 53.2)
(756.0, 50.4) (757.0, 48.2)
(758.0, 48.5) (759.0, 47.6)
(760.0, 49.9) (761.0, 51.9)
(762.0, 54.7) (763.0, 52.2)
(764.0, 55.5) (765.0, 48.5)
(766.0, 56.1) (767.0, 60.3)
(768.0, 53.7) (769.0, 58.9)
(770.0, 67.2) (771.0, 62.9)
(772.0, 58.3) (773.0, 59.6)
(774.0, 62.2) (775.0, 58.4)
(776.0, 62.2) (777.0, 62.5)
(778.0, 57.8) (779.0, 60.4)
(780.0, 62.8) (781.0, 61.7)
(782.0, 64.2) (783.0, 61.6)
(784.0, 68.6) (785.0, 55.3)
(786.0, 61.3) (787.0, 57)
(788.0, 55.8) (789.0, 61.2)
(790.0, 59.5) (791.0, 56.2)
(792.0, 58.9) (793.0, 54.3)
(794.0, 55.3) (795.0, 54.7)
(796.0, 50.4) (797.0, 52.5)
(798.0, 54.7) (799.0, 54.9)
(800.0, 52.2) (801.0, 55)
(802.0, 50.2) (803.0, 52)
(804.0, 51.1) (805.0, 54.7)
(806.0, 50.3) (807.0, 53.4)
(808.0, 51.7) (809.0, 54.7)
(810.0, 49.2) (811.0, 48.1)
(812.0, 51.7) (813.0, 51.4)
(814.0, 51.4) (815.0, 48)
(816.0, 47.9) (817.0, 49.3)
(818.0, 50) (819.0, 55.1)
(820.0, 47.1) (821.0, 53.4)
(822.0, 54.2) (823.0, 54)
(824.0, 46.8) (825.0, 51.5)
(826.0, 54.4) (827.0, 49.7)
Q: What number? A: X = 56.5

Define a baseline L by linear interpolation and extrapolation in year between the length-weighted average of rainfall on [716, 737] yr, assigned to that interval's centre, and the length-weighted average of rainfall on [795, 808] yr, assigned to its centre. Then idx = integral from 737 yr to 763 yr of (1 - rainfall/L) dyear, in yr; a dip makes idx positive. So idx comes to -2.5 yr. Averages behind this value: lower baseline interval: 43.7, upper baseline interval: 52.7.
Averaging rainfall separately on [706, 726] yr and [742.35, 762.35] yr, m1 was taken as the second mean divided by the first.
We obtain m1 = 1.23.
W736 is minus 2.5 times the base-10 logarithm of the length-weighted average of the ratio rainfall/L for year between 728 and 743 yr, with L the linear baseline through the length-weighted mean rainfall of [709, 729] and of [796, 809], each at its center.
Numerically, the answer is -0.16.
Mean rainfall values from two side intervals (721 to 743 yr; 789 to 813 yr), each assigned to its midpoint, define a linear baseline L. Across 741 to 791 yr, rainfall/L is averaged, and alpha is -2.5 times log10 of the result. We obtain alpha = -0.11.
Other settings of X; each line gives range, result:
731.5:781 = 53.9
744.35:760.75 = 49.8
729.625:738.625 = 49.2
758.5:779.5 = 57.2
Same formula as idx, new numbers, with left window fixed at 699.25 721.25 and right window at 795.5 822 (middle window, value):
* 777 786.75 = -2.5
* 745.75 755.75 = -0.9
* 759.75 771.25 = -2.0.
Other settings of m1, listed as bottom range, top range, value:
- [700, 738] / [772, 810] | 1.31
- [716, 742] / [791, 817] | 1.15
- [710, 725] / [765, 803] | 1.44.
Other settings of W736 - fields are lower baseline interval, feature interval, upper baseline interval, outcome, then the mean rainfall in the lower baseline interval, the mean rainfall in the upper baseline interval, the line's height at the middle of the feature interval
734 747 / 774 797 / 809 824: -0.154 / 51.8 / 50.8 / 51.2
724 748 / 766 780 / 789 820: -0.186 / 48.6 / 52.7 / 50.8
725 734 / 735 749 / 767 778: -0.054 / 44.6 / 60.5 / 49.2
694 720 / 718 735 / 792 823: 0.048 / 43.3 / 52.1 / 45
